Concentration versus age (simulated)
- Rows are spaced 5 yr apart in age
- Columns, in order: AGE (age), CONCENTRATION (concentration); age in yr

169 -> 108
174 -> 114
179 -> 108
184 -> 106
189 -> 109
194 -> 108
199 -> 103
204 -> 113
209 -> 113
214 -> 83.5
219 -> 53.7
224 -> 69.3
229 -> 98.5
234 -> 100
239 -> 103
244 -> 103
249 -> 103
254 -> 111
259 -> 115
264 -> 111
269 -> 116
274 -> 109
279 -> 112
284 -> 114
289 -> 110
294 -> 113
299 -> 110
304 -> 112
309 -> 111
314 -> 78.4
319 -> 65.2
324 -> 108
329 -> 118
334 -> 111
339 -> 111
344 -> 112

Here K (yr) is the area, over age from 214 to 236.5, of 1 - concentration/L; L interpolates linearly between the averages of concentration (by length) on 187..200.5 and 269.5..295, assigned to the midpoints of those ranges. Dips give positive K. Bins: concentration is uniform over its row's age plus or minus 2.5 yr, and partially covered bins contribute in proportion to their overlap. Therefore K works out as 5.8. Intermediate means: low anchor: 107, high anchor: 112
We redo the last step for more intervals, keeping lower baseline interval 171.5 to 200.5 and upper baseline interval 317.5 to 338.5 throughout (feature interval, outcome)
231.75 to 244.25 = 0.53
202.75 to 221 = 2.90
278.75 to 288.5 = -0.73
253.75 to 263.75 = -0.70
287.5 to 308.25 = -1.40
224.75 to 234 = 1.15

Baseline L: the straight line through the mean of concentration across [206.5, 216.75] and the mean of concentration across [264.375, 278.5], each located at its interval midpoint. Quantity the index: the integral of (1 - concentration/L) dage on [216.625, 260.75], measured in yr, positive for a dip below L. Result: 4.0 yr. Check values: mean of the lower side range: 97.2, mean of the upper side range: 112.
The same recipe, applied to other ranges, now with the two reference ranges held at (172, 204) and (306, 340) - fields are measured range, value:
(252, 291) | -3.4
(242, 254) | 0.0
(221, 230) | 2.2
